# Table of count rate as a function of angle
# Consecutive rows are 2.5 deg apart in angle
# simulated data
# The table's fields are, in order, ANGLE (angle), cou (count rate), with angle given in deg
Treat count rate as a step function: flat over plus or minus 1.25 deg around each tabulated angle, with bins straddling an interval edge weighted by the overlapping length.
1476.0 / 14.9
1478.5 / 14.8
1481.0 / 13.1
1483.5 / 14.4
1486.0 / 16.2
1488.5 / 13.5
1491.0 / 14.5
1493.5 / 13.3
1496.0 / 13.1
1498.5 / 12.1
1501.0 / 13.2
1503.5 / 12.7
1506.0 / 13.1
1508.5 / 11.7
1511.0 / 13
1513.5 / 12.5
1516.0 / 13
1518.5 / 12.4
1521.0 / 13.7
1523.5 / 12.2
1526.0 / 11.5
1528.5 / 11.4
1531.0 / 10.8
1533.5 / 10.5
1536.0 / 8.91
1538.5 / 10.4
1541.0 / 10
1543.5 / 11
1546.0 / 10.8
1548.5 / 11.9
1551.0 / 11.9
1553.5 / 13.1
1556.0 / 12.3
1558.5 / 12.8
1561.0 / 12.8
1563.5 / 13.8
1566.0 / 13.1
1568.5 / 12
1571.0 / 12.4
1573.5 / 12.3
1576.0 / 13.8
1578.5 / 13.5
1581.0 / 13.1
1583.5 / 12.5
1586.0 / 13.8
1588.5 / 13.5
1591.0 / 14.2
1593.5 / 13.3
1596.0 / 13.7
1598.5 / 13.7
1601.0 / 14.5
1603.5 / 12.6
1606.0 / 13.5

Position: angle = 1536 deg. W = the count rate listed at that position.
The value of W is 8.91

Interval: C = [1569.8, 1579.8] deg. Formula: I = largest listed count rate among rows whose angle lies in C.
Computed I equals 13.8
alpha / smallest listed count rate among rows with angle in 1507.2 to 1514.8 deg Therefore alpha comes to 11.7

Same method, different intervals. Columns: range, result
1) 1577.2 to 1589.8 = 12.5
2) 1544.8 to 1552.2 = 10.8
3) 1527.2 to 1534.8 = 10.5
